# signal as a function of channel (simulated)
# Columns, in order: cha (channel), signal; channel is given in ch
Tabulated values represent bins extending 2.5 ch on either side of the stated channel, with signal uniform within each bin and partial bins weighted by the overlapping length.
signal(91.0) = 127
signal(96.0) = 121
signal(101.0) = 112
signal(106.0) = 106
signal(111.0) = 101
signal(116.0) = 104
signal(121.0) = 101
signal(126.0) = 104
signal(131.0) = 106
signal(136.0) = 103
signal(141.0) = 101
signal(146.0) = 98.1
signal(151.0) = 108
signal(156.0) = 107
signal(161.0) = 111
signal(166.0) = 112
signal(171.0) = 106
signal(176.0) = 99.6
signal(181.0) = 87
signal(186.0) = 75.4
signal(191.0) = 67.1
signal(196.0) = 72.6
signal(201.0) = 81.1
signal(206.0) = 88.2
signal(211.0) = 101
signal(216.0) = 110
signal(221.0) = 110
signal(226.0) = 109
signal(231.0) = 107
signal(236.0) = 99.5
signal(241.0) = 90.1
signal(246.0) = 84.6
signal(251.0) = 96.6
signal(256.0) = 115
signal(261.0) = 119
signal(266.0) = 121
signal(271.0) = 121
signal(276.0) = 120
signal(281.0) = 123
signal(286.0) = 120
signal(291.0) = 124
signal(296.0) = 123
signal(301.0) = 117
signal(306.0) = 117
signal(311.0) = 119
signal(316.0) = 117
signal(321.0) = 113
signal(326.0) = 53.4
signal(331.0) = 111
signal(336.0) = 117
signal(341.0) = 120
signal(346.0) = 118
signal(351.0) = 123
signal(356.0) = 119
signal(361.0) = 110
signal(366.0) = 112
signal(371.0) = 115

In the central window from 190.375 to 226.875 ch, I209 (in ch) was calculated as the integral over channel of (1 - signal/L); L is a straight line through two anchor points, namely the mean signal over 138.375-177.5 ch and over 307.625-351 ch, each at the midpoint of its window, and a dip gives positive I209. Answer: 4.72 ch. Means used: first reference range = 105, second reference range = 110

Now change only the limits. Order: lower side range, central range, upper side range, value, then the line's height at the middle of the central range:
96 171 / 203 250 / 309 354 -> 3.6 ch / 108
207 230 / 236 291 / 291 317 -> 1.0 ch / 113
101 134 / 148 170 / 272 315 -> -0.2 ch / 108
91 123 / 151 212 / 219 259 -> 7.1 ch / 105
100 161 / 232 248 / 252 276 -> 3.1 ch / 115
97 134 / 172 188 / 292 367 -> 2.7 ch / 108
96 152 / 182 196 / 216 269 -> 4.3 ch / 105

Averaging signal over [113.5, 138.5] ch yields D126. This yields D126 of 104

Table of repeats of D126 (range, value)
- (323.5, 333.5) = 82.2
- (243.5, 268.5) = 107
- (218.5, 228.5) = 110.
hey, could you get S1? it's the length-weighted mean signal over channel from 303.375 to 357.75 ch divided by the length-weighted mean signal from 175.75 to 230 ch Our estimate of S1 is 1.22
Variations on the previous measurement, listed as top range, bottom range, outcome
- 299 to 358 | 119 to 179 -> 1.07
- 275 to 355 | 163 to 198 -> 1.29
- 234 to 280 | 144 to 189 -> 1.08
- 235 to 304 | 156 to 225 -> 1.19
